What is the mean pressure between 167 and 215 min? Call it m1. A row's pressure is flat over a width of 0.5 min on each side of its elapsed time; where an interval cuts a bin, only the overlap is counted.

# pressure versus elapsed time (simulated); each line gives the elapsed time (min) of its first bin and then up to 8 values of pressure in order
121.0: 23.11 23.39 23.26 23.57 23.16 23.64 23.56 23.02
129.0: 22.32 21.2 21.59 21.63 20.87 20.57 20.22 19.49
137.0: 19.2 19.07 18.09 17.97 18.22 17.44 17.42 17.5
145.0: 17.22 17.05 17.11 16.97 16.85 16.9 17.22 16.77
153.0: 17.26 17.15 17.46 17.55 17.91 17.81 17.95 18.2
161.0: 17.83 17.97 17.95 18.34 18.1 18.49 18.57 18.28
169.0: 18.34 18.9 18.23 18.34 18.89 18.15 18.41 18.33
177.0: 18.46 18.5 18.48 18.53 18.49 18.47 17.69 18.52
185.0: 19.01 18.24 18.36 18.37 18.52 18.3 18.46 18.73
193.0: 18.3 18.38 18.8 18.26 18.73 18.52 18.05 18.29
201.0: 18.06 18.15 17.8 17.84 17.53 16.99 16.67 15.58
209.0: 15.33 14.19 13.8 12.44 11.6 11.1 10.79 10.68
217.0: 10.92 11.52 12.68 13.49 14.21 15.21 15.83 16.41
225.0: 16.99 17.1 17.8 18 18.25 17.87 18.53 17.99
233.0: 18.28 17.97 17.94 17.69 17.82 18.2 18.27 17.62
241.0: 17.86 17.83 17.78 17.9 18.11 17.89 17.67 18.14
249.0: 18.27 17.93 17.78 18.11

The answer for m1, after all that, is 17.5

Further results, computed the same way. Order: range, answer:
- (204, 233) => 15.1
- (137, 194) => 18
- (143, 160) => 17.3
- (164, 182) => 18.4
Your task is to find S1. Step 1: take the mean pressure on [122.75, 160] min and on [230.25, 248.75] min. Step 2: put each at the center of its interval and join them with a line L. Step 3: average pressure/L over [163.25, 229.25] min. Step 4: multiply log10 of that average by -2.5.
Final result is 0.10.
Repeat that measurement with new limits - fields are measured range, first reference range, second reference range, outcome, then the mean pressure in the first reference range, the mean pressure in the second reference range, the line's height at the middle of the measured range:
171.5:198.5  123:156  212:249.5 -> -0.040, 19.3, 16.2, 17.8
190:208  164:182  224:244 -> 0.010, 18.4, 17.8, 18.2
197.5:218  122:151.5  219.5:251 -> 0.197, 19.8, 17.5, 18.1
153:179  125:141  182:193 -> 0.070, 20.8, 18.4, 19.4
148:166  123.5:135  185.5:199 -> 0.167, 22.2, 18.4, 20.5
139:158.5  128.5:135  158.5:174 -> 0.141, 21.3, 18.3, 19.8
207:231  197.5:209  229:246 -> 0.214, 17.5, 18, 17.7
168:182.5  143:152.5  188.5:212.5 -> -0.076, 17.1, 17.3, 17.2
